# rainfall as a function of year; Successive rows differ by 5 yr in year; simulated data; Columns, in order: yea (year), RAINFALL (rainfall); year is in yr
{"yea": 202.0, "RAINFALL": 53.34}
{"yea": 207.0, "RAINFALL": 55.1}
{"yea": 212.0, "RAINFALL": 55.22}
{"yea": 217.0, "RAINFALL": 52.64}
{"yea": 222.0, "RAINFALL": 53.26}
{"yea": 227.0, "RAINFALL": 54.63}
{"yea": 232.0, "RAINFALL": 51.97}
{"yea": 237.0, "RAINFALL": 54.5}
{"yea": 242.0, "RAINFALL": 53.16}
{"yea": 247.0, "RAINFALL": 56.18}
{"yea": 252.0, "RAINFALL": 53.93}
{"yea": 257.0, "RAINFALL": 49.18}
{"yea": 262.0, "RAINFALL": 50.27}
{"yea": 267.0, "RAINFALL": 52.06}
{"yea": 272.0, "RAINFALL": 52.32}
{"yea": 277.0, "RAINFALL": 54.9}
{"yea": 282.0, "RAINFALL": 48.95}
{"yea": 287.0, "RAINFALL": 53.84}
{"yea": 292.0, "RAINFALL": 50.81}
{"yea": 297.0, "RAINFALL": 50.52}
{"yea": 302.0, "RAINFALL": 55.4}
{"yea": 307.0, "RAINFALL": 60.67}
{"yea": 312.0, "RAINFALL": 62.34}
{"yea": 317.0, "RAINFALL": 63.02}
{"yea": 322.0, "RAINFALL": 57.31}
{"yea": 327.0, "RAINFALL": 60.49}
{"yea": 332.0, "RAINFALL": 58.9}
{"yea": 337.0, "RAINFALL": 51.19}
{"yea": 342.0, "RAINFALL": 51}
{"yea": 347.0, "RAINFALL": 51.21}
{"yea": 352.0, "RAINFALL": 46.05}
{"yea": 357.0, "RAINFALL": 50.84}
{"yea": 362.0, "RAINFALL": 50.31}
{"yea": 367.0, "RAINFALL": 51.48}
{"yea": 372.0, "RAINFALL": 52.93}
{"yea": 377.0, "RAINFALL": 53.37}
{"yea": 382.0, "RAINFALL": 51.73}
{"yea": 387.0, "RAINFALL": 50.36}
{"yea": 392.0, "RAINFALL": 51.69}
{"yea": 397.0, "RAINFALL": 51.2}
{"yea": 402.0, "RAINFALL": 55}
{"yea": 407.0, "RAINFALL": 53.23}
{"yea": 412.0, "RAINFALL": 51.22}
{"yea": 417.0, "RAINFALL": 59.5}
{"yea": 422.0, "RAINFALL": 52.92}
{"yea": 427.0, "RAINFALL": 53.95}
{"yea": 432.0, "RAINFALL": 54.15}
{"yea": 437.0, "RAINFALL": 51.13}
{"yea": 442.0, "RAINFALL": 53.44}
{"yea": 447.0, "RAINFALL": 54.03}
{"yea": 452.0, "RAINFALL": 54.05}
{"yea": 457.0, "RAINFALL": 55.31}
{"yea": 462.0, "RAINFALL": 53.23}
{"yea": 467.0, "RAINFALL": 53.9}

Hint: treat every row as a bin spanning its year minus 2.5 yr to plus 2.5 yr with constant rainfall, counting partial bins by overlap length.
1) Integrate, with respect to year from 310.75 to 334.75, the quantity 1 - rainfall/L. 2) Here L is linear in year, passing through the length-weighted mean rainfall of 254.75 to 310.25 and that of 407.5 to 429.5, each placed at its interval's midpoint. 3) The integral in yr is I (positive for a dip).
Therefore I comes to -3.2 yr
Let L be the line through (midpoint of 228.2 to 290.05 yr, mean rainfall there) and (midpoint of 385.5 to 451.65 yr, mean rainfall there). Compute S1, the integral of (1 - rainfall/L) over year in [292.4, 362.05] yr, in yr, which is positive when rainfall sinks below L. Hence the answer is -2.73 yr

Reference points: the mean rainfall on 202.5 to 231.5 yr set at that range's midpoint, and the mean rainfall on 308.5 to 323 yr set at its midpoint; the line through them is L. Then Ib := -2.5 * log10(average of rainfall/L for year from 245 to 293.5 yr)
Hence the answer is 0.11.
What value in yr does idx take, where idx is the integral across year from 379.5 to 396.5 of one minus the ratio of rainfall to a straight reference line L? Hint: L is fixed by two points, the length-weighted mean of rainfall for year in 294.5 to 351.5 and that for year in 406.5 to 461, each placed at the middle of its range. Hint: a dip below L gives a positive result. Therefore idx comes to 1.11 yr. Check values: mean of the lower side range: 56.2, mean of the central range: 51.3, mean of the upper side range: 53.9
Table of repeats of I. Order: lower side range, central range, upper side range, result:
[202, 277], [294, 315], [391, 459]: -1.5 yr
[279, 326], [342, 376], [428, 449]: 2.6 yr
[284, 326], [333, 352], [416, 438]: 1.7 yr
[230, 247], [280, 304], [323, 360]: 0.6 yr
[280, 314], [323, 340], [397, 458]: -0.7 yr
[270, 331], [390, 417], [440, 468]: 0.8 yr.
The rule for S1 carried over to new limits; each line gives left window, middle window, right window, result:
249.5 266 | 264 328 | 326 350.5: -3.6 yr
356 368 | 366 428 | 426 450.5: -1.2 yr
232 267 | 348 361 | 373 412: 0.9 yr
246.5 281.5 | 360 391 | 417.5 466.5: 0.9 yr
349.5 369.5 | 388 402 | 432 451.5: -0.2 yr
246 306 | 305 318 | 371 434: -2.3 yr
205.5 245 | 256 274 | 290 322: 1.4 yr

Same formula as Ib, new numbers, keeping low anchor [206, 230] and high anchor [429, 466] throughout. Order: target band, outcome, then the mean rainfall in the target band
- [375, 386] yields 0.03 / 52.2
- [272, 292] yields 0.03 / 52.3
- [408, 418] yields -0.01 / 54.4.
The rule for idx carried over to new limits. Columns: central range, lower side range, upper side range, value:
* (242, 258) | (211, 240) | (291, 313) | 0.3 yr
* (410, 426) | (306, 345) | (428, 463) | 0.0 yr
